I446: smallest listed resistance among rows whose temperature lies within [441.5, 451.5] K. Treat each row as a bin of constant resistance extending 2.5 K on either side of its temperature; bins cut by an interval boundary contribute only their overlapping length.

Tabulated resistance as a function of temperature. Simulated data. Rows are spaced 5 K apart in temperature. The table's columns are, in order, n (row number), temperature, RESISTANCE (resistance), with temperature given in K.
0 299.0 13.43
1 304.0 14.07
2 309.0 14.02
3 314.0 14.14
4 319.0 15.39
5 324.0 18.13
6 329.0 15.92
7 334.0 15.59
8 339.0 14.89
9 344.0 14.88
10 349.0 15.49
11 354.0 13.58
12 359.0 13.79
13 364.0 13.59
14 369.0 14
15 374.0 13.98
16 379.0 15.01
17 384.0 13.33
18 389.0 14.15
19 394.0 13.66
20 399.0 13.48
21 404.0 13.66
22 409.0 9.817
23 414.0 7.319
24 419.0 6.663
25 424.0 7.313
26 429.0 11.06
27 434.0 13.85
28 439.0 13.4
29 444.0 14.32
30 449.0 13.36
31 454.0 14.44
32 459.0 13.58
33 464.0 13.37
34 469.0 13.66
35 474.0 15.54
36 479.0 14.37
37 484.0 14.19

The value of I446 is 13.36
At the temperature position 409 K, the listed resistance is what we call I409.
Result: 9.817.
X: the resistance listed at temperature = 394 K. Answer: 13.66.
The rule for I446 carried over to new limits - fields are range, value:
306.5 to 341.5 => 14.02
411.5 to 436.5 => 6.663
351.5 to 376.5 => 13.58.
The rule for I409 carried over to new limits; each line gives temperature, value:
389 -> 14.15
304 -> 14.07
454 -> 14.44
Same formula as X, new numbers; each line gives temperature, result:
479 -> 14.37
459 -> 13.58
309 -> 14.02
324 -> 18.13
